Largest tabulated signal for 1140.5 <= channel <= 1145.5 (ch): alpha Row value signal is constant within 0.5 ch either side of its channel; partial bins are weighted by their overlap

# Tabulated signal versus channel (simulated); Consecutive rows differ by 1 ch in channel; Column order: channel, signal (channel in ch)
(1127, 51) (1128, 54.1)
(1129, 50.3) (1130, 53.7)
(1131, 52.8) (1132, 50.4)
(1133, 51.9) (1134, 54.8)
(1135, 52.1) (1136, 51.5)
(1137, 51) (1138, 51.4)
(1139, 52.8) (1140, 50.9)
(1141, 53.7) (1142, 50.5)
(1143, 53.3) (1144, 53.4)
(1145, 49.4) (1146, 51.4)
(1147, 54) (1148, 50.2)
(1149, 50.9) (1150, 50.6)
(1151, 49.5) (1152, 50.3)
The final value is 53.7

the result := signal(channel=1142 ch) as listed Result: 50.5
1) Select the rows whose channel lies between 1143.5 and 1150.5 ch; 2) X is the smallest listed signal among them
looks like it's 49.4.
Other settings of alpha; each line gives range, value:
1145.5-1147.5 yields 54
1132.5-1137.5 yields 54.8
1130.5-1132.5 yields 52.8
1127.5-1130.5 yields 54.1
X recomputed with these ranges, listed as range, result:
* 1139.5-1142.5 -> 50.5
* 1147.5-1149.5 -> 50.2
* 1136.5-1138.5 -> 51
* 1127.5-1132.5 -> 50.3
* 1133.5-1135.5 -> 52.1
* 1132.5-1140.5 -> 50.9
